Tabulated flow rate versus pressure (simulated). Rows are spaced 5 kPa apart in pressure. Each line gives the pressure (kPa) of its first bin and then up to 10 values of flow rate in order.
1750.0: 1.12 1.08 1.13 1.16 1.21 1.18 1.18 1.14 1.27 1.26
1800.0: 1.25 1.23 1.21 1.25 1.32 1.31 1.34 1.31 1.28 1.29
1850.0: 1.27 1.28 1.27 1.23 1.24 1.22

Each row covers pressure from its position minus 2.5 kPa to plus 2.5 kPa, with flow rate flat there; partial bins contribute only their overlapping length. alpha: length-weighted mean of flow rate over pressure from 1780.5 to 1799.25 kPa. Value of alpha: 1.22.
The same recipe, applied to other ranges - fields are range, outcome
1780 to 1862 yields 1.26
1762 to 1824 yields 1.22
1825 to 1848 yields 1.3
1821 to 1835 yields 1.32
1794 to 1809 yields 1.24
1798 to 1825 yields 1.26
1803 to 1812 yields 1.22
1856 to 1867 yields 1.25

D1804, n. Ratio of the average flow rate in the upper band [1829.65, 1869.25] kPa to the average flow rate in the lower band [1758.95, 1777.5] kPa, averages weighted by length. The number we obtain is 1.1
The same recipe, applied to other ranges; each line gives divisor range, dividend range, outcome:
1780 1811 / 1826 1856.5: 1.06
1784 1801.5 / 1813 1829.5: 1.05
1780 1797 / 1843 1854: 1.05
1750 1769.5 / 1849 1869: 1.11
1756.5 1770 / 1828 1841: 1.14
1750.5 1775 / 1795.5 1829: 1.10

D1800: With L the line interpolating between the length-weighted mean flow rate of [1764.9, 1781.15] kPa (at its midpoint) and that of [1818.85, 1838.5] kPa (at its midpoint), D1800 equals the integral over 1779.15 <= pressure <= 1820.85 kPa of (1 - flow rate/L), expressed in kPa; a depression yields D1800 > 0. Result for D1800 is 0.6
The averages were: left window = 1.19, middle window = 1.23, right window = 1.32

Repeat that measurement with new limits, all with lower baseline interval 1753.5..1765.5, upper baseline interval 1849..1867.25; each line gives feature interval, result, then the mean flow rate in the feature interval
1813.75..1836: -1.7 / 1.31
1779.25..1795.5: -0.7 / 1.21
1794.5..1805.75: -0.6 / 1.25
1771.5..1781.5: -0.3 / 1.18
